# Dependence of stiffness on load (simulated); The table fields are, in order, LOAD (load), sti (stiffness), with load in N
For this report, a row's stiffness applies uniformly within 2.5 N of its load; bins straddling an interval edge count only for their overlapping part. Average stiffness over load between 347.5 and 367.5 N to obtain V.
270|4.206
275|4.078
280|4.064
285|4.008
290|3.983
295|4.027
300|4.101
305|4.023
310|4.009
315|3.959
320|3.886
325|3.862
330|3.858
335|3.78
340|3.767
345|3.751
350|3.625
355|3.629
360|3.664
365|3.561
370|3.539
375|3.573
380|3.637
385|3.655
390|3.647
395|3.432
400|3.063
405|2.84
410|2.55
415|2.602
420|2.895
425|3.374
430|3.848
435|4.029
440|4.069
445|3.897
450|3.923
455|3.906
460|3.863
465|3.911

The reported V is 3.62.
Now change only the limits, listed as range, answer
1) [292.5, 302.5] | 4.06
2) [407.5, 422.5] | 2.68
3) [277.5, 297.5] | 4.02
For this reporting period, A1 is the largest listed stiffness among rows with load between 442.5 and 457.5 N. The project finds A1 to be 3.923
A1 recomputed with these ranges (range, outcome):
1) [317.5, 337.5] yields 3.886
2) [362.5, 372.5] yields 3.561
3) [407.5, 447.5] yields 4.069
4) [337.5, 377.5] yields 3.767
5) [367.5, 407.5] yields 3.655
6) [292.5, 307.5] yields 4.101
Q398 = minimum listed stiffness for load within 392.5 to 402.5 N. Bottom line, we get 3.063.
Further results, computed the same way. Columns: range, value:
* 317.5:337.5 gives 3.78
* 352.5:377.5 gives 3.539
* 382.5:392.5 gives 3.647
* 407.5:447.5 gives 2.55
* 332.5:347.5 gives 3.751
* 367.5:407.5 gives 2.84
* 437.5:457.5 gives 3.897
